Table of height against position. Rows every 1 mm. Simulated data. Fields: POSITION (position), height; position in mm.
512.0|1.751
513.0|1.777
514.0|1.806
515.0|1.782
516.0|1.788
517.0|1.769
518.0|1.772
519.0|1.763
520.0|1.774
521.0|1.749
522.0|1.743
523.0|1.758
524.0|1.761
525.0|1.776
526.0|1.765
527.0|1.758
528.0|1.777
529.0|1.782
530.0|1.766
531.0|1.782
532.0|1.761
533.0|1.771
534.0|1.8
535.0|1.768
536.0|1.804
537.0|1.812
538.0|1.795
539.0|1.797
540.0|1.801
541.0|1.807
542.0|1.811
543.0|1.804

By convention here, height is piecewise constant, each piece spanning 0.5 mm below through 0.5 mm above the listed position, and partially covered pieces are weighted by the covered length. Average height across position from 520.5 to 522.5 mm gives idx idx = 1.75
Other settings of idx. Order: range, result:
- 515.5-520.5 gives 1.77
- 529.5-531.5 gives 1.77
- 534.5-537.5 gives 1.79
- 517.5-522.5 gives 1.76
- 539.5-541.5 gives 1.8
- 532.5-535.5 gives 1.78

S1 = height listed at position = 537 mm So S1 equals 1.812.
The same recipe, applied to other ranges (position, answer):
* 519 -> 1.763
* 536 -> 1.804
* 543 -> 1.804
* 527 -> 1.758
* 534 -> 1.8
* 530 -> 1.766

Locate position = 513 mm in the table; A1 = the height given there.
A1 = 1.777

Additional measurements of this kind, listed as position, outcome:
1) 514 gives 1.806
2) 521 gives 1.749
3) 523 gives 1.758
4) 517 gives 1.769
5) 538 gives 1.795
